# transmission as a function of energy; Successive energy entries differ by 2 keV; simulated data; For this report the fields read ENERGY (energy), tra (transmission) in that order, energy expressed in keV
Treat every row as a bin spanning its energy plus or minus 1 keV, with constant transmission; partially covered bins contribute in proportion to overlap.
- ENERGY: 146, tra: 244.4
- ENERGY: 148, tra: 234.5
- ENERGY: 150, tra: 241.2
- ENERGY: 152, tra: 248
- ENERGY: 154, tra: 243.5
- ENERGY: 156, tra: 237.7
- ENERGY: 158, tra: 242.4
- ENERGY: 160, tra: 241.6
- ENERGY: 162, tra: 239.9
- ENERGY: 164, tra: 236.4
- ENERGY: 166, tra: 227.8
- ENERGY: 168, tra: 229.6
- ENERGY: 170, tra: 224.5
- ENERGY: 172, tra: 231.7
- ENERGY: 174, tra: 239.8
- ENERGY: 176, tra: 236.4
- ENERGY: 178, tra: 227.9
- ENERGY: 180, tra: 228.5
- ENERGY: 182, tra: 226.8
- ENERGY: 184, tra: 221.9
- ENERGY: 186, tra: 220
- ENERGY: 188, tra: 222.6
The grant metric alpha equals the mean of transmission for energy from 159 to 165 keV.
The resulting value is 239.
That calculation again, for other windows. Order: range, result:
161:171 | 232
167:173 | 229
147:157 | 241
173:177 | 238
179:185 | 226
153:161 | 241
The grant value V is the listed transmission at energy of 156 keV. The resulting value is 237.7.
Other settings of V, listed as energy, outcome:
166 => 227.8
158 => 242.4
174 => 239.8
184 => 221.9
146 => 244.4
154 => 243.5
